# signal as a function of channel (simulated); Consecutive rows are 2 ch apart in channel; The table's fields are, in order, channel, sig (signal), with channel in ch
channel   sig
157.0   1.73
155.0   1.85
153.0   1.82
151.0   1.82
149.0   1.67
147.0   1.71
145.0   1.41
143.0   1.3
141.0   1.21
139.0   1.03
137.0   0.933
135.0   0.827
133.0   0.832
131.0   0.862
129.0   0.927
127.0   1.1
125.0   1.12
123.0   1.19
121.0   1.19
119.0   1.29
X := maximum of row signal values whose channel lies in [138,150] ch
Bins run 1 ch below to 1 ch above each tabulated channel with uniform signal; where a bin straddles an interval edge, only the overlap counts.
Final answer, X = 1.71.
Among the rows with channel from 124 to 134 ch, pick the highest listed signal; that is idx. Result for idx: 1.12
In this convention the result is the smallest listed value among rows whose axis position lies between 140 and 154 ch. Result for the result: 1.21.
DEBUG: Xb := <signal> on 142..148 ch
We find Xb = 1.47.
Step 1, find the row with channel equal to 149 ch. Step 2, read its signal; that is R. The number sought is 1.67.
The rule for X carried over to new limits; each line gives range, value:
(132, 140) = 1.03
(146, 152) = 1.82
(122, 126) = 1.19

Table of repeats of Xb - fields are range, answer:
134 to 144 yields 1.06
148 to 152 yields 1.75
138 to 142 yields 1.12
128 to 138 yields 0.876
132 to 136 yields 0.829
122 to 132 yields 1.04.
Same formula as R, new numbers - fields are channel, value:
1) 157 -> 1.73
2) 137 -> 0.933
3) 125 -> 1.12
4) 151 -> 1.82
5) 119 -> 1.29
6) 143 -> 1.3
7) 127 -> 1.1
